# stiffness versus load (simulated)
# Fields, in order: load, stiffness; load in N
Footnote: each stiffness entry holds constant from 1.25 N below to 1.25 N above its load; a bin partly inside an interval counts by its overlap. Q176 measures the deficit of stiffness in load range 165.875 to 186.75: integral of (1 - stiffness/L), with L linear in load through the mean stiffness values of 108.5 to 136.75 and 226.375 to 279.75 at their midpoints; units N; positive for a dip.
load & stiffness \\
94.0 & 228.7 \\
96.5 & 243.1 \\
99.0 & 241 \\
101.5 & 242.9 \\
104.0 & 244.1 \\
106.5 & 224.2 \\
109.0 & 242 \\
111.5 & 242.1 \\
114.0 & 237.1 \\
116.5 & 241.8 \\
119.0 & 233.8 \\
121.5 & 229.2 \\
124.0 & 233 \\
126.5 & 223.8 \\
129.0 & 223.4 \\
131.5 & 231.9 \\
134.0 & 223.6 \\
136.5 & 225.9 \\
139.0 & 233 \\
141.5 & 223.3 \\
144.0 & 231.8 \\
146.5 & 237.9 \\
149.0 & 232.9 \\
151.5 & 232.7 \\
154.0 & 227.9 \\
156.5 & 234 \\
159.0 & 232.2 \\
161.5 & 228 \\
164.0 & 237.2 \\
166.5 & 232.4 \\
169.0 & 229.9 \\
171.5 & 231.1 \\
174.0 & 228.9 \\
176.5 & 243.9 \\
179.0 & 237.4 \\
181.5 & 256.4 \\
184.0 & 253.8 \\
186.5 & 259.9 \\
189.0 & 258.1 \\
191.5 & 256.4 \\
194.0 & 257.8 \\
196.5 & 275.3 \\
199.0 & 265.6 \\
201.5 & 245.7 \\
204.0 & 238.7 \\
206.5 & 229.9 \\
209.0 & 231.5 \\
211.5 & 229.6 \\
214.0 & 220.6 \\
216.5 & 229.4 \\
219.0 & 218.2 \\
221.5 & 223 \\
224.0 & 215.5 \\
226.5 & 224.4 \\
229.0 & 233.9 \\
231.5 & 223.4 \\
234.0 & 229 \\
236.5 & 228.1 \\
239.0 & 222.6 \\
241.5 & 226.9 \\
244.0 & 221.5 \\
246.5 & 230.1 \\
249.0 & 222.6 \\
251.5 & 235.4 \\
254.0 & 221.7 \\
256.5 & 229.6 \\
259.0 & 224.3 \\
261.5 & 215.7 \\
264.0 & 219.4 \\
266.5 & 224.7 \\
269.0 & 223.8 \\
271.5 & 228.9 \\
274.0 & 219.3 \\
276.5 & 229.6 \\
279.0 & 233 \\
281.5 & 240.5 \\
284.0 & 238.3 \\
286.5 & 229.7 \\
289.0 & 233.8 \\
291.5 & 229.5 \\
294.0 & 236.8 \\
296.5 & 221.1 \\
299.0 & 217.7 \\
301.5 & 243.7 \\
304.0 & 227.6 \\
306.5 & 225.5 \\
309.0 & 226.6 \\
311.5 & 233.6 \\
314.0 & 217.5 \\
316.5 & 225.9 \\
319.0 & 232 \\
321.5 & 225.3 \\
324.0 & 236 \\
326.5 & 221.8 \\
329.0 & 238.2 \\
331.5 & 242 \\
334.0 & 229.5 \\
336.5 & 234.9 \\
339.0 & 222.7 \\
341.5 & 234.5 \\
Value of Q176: -1.0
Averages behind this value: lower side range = 232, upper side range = 226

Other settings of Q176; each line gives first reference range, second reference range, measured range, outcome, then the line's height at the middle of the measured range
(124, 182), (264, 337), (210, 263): 1.28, 231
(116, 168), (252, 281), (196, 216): -1.09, 228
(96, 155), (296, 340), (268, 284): 0.01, 230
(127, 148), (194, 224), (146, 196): -1.79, 233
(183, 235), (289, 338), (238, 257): 0.76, 236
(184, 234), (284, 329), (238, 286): 1.38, 234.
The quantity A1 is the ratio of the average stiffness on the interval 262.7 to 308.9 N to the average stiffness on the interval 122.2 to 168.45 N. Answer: 1.0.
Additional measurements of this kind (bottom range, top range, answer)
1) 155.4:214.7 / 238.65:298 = 0.94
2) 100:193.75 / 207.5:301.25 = 0.96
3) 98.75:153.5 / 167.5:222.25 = 1.04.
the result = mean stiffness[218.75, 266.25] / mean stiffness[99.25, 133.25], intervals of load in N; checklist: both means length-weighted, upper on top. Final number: 0.96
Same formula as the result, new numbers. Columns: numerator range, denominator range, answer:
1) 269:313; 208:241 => 1.02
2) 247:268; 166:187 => 0.93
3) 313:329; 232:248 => 1.01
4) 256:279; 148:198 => 0.92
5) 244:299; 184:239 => 0.96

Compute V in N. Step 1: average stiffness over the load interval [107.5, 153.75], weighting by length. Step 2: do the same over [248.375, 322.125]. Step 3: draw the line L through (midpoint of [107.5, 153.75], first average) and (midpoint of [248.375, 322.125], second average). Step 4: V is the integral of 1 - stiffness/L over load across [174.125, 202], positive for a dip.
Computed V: -2.9 N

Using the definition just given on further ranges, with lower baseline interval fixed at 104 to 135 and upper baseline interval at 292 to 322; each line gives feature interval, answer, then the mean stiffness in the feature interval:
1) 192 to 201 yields -1.3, 264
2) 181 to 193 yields -1.4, 257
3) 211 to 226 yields 0.5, 222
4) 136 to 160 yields 0.1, 231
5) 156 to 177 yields -0.1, 233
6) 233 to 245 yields 0.2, 226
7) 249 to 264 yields 0.3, 225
